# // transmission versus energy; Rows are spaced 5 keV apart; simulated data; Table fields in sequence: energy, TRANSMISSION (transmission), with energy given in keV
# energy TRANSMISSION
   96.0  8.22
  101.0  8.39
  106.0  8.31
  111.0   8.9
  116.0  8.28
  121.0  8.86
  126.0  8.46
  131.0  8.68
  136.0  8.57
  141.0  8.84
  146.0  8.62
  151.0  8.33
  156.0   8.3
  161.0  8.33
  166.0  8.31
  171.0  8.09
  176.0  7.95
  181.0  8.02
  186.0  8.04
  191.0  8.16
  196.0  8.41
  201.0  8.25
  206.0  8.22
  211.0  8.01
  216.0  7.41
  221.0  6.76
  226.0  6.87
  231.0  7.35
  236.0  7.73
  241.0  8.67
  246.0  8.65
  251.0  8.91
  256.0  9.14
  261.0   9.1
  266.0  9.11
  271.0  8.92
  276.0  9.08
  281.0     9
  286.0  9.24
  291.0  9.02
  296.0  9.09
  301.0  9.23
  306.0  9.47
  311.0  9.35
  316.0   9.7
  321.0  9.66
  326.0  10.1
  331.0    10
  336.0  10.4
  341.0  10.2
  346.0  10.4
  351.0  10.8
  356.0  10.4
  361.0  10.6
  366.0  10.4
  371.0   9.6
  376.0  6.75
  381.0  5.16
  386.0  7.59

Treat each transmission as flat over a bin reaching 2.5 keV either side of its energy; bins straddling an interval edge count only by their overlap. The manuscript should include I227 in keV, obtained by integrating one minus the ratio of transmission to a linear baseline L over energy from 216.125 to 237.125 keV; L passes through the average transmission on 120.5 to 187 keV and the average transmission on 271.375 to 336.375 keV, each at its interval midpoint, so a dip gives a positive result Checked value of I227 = 4.1 keV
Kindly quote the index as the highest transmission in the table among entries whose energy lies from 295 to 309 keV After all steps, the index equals 9.47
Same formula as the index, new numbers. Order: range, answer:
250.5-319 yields 9.7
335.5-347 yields 10.4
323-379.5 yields 10.8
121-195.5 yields 8.86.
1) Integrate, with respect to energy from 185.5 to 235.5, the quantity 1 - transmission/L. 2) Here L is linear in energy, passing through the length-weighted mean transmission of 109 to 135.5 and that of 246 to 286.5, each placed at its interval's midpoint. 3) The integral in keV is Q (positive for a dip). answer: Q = 6.4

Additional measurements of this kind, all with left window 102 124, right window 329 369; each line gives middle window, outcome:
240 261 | 1.6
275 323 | 3.5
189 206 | 1.8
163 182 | 1.9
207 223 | 3.2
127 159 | 0.9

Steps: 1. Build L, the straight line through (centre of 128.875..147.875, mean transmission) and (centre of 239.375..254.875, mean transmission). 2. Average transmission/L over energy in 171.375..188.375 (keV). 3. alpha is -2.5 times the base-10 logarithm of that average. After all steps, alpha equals 0.09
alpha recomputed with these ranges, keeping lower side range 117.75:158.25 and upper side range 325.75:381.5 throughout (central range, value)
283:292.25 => 0.03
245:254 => 0.04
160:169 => 0.05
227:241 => 0.18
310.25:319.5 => -0.01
